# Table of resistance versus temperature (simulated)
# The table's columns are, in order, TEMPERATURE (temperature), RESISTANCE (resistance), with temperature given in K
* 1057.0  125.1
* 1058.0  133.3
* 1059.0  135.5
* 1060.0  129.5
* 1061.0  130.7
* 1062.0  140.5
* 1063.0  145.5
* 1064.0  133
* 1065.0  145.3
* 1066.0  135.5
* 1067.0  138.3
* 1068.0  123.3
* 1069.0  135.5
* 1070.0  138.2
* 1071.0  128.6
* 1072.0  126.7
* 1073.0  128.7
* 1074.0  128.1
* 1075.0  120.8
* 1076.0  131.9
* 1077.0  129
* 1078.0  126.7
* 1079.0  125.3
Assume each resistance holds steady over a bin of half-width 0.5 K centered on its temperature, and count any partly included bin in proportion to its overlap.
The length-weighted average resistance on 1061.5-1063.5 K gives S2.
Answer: 143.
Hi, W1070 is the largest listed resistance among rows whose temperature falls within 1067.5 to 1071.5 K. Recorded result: 138.2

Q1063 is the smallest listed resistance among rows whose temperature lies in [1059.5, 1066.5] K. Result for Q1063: 129.5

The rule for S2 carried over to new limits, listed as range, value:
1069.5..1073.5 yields 131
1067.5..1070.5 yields 132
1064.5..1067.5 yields 140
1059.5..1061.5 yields 130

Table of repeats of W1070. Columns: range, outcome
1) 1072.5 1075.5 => 128.7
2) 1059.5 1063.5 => 145.5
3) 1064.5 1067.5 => 145.3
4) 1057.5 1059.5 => 135.5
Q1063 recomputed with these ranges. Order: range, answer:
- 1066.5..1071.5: 123.3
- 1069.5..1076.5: 120.8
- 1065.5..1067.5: 135.5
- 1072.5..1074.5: 128.1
